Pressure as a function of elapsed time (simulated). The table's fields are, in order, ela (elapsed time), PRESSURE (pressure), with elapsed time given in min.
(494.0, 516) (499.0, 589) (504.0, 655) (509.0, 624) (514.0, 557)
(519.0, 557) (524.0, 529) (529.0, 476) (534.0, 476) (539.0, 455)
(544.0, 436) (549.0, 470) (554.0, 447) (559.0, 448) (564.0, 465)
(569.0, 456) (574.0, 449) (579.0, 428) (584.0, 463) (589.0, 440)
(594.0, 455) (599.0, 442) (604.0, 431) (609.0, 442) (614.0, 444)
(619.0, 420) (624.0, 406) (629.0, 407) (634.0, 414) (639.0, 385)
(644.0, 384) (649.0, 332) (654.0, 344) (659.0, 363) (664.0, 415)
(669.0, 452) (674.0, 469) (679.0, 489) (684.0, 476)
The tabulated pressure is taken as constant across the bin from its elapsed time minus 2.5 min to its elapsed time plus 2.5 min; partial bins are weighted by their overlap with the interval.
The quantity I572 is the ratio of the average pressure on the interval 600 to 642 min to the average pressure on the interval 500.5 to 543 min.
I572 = 0.78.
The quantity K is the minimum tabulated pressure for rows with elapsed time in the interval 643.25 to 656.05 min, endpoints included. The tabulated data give 332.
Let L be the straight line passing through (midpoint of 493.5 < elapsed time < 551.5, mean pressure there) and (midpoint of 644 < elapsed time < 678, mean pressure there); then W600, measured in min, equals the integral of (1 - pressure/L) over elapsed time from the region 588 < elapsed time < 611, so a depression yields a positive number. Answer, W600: 0.7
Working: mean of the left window 529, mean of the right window 399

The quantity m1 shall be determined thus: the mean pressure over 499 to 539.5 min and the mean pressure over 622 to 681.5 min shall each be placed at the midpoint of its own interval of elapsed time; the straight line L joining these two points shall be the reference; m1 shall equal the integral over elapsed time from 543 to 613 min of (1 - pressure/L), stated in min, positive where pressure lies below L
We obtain 5.2 min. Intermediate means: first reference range 548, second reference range 405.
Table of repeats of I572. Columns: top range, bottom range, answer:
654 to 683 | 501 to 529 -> 0.75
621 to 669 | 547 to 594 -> 0.86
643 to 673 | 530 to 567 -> 0.84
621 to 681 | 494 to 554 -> 0.77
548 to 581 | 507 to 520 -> 0.78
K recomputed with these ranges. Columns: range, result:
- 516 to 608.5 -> 428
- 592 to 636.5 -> 406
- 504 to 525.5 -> 529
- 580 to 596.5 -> 440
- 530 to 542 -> 455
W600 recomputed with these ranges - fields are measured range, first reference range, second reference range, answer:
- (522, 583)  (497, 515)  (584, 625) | 7.8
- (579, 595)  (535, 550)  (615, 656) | -1.0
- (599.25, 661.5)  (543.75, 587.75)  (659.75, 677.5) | 6.3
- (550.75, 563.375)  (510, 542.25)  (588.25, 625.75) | 0.8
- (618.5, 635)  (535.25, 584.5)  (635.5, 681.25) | 0.3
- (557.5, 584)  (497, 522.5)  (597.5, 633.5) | 2.5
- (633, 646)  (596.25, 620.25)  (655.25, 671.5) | 0.8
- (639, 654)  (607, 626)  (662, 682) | 2.8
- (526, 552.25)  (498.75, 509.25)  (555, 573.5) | 3.2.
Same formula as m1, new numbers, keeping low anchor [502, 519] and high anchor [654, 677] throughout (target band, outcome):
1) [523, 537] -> 2.20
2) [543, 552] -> 1.66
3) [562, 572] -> 1.41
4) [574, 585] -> 1.61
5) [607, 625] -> 1.78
